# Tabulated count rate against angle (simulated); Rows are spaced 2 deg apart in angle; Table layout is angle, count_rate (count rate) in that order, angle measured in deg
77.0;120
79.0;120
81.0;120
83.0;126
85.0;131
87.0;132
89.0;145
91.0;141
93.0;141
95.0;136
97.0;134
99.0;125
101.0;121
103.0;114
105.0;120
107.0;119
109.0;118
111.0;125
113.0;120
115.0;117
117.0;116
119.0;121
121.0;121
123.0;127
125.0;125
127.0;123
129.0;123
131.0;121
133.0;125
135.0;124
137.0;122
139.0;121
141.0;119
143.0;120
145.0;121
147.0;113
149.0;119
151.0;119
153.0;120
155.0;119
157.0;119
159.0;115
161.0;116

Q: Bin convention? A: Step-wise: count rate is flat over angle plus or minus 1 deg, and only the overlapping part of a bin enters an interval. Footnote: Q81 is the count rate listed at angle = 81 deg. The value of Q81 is 120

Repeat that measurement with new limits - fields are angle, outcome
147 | 113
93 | 141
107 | 119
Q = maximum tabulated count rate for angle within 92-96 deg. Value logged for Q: 141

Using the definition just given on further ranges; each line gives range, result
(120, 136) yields 127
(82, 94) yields 145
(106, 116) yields 125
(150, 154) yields 120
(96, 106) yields 134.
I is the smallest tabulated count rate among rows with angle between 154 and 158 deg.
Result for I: 119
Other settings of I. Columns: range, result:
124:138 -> 121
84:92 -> 131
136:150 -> 113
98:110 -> 114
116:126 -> 116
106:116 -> 117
